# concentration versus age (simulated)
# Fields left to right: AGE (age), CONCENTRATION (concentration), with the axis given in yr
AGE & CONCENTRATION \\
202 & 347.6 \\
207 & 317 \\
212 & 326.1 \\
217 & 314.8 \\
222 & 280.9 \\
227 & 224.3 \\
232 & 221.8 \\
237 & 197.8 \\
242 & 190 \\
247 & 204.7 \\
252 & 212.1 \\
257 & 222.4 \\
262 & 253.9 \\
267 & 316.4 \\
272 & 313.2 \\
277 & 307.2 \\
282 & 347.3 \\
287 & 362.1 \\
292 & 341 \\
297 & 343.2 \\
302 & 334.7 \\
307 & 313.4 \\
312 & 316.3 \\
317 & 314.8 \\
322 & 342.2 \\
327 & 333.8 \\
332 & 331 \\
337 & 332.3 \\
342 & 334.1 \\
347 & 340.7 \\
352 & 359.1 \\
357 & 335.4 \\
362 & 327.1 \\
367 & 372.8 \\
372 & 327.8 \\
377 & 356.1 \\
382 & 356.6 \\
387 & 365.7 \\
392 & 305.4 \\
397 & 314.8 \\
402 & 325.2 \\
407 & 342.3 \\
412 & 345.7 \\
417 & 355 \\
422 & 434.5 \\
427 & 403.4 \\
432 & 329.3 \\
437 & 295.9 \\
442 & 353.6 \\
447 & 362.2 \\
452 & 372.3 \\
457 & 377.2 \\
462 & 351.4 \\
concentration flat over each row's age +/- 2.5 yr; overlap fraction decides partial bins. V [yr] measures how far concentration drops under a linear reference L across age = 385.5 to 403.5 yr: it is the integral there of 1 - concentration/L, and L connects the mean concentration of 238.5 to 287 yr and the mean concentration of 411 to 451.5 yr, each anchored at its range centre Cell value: 0.8 yr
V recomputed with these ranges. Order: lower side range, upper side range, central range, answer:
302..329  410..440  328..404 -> 0.52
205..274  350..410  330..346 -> -0.91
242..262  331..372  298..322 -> -2.94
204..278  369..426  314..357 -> -2.95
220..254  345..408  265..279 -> -3.58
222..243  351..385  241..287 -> -3.74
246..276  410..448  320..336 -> -1.92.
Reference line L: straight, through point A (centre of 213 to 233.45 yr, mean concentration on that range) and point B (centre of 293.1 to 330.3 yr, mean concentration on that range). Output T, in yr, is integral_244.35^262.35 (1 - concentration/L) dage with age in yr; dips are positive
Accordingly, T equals 4.3 yr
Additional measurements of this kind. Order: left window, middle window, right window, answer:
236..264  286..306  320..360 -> -4.7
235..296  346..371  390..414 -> -2.9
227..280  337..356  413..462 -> -2.4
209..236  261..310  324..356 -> -2.9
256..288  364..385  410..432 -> 0.2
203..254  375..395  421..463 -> -0.7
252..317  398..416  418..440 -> 1.0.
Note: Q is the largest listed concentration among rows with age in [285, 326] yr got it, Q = 362.1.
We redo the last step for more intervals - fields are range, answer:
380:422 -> 434.5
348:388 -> 372.8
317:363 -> 359.1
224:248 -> 224.3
